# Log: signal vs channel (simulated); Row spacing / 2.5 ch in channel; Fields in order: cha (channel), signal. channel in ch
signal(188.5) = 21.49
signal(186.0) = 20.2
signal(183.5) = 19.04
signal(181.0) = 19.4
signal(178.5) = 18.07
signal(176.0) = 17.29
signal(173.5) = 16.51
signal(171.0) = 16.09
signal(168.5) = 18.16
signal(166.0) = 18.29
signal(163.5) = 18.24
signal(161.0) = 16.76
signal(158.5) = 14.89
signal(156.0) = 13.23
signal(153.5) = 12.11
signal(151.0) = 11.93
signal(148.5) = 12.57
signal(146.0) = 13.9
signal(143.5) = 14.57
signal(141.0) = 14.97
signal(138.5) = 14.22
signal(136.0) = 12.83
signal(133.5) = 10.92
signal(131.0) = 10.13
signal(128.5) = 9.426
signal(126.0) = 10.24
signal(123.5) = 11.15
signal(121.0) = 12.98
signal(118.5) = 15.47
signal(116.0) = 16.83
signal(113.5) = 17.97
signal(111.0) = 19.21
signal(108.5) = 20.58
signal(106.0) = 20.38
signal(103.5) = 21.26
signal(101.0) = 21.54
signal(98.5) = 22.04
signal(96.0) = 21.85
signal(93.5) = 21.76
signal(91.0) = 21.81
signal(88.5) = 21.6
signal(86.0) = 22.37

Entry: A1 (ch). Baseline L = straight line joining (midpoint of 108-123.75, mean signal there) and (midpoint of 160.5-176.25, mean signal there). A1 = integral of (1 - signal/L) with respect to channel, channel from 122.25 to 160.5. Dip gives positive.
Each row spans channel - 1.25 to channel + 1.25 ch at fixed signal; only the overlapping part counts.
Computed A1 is 9.8 ch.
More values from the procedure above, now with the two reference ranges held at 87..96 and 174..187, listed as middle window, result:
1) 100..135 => 9.1 ch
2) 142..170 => 6.4 ch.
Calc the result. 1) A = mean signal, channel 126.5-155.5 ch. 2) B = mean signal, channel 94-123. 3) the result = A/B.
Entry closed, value 0.66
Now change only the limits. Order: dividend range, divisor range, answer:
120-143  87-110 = 0.56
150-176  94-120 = 0.80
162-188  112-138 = 1.41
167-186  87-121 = 0.90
